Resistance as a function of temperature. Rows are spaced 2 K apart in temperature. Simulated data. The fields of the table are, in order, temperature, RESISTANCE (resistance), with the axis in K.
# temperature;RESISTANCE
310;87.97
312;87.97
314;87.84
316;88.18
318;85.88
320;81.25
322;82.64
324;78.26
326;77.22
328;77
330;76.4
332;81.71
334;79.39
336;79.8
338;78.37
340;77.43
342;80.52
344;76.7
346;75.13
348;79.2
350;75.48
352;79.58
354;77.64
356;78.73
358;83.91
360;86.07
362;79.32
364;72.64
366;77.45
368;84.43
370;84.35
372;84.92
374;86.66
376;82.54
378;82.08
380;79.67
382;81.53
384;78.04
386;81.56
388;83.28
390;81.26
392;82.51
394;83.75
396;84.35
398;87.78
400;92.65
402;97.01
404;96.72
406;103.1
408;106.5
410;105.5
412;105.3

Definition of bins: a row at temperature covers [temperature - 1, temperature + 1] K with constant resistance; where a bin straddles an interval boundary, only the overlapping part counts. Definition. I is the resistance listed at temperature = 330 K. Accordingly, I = 76.4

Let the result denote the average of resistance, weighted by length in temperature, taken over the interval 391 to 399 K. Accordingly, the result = 84.6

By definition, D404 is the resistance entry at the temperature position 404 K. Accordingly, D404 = 96.72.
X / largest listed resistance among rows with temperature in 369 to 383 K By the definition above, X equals 86.66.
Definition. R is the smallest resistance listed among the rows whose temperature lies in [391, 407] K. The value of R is 82.51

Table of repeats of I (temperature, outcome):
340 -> 77.43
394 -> 83.75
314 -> 87.84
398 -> 87.78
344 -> 76.7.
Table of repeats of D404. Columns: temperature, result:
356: 78.73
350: 75.48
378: 82.08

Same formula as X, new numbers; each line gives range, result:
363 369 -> 84.43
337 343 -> 80.52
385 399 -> 87.78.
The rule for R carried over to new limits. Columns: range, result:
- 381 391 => 78.04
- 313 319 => 85.88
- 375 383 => 79.67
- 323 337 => 76.4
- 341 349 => 75.13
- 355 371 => 72.64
